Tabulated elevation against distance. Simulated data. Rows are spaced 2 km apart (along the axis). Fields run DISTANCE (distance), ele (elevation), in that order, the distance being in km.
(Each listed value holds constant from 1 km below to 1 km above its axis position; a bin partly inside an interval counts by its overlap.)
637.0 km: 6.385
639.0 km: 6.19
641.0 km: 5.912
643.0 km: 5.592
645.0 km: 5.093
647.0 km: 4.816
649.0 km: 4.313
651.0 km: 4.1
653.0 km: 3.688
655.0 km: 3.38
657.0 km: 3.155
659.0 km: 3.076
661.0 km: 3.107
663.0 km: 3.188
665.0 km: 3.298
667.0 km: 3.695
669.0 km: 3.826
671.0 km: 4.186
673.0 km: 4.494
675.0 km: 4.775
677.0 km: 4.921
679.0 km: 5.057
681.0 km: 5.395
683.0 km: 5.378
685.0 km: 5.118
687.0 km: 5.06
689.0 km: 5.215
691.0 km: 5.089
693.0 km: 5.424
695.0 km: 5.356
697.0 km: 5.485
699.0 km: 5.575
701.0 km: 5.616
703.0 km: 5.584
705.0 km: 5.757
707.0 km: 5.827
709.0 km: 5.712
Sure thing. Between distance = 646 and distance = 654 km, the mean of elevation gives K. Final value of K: 4.23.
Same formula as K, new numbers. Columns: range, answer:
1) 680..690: 5.23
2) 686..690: 5.14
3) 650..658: 3.58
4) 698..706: 5.63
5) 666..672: 3.9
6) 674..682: 5.04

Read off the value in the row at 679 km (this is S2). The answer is 5.057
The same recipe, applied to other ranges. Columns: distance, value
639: 6.19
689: 5.215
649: 4.313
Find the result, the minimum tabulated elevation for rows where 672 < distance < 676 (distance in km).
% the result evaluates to 4.494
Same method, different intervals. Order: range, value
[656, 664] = 3.076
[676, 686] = 4.921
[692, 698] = 5.356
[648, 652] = 4.1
